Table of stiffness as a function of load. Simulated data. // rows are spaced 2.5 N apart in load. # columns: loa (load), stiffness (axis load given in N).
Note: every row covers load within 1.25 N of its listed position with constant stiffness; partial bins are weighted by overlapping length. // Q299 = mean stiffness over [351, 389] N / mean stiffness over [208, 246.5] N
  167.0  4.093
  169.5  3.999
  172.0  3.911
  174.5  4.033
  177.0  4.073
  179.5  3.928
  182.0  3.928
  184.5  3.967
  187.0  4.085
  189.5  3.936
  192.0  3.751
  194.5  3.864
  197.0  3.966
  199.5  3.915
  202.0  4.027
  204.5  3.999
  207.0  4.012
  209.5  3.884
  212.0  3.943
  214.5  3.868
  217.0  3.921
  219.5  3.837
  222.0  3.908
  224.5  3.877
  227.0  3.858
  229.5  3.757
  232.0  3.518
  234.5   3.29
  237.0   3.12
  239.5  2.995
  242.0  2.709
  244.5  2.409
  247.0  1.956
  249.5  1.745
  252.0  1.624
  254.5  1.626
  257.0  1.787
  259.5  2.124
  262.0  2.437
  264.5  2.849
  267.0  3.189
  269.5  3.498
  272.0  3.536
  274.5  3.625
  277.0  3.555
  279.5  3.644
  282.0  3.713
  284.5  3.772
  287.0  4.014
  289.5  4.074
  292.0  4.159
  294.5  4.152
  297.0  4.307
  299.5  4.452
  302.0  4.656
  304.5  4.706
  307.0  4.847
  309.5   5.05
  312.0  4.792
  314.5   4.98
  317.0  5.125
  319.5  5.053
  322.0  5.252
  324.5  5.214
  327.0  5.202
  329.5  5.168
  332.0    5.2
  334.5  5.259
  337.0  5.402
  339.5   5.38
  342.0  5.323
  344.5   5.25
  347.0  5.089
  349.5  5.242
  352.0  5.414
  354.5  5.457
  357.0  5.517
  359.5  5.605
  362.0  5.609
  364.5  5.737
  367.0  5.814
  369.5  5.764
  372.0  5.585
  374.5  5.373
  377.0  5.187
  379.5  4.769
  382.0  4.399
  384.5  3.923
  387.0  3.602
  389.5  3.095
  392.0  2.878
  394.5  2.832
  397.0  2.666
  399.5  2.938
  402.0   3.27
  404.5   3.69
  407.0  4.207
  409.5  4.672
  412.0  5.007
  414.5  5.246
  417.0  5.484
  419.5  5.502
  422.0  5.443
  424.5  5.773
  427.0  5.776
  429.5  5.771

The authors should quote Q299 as 1.5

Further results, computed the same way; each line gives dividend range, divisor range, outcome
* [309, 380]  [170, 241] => 1.39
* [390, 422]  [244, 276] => 1.62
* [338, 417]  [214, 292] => 1.48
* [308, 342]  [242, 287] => 1.84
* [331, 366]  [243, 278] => 2.11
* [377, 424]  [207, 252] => 1.26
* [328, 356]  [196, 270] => 1.66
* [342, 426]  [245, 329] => 1.25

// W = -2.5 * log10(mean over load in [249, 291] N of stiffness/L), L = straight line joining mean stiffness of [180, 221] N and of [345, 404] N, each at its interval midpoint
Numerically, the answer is 0.36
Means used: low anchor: 3.93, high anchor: 4.6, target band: 3.02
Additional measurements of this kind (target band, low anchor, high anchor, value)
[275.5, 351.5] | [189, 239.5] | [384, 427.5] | -0.18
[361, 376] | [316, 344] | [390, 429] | -0.17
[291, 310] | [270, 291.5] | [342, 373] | -0.08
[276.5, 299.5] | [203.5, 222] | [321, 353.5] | 0.19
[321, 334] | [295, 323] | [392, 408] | -0.16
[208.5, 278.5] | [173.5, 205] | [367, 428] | 0.31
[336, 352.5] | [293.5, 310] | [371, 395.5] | -0.21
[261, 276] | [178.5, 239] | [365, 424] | 0.25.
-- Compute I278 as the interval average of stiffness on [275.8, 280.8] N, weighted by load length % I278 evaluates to 3.6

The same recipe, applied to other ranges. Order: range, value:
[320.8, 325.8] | 5.23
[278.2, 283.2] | 3.68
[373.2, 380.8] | 5.11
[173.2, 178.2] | 4.05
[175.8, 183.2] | 3.98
